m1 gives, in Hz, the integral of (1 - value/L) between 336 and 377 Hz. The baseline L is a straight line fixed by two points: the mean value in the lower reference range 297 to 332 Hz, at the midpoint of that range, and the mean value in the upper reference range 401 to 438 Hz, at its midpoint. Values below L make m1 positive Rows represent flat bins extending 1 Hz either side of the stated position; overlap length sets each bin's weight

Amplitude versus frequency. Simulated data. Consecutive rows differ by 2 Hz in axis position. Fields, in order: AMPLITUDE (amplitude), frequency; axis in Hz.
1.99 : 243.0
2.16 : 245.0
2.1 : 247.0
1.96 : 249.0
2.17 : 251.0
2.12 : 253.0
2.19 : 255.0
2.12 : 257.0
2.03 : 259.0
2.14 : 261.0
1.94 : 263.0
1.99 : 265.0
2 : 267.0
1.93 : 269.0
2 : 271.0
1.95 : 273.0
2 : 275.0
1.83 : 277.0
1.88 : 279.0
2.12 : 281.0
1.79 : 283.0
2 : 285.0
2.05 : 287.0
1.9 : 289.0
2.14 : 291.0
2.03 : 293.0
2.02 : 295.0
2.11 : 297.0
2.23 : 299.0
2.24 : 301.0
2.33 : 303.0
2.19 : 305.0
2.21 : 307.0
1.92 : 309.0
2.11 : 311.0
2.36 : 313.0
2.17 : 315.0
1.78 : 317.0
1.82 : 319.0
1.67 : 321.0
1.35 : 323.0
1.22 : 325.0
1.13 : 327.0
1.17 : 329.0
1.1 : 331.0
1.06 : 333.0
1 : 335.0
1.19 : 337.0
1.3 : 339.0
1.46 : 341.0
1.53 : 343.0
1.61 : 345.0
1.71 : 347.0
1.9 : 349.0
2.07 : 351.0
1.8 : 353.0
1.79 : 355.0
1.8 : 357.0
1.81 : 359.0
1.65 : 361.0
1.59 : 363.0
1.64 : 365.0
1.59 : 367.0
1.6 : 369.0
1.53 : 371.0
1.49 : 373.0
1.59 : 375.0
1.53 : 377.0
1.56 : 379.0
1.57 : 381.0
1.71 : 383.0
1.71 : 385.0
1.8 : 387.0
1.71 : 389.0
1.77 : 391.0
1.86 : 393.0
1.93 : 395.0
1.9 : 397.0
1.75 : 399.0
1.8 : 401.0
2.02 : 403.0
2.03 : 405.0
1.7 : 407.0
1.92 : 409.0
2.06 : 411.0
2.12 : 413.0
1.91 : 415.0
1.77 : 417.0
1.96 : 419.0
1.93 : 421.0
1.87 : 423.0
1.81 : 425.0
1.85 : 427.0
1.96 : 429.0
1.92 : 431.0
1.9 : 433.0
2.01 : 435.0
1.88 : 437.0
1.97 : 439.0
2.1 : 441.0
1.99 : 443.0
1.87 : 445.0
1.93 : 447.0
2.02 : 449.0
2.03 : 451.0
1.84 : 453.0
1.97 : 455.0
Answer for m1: 5.2 Hz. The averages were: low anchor 1.83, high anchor 1.92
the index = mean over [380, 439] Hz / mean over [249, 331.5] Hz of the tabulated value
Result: 0.96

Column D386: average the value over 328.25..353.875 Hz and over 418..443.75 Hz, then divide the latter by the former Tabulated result 1.33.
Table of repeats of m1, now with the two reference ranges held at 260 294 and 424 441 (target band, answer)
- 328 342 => 5.6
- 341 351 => 1.3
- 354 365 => 1.3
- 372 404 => 3.4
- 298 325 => -0.4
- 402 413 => -0.2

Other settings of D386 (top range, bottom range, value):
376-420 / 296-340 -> 1.06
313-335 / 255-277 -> 0.73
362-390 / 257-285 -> 0.82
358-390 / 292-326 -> 0.82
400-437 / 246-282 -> 0.95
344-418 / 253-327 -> 0.89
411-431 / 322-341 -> 1.62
